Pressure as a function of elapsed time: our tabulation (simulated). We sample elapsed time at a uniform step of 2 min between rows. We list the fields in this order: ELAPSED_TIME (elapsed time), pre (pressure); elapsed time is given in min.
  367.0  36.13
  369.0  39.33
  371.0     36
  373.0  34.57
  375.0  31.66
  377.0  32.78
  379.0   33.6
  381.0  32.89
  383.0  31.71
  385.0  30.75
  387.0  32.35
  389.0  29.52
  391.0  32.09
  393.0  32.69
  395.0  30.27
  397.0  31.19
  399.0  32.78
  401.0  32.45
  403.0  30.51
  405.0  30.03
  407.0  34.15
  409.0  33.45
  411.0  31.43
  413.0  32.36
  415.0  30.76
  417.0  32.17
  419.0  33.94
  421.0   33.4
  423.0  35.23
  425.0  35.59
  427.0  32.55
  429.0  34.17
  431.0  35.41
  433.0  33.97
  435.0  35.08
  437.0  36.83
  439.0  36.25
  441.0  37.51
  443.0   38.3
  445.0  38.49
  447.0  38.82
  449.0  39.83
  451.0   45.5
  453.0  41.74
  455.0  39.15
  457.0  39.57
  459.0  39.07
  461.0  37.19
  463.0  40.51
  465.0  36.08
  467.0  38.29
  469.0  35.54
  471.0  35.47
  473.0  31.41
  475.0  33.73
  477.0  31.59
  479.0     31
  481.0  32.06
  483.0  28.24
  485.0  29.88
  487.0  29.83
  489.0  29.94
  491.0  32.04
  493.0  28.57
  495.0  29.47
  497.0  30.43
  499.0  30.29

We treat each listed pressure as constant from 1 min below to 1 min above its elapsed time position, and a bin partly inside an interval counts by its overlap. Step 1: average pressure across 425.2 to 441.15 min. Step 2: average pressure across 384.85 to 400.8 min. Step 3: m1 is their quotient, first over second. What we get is 1.11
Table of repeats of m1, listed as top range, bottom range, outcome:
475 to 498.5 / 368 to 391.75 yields 0.92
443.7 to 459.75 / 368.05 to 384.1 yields 1.18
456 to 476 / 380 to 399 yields 1.16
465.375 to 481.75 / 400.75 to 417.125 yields 1.06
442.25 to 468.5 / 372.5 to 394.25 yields 1.22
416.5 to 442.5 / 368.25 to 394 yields 1.06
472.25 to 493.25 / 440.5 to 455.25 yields 0.77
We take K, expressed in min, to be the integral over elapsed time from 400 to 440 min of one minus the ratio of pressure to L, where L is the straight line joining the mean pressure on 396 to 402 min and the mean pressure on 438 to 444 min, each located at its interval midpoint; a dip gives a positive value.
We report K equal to 1.5 min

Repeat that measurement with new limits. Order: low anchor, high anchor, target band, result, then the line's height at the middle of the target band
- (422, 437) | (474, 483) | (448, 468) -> -4.1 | 32.9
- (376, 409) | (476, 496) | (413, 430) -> -1.1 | 31.4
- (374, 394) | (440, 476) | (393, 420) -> 1.5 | 33.9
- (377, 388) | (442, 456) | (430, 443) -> 0.9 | 38.8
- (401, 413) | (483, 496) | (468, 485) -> -1.2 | 30.2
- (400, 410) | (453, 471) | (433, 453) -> -1.2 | 36.2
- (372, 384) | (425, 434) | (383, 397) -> 0.8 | 33.2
